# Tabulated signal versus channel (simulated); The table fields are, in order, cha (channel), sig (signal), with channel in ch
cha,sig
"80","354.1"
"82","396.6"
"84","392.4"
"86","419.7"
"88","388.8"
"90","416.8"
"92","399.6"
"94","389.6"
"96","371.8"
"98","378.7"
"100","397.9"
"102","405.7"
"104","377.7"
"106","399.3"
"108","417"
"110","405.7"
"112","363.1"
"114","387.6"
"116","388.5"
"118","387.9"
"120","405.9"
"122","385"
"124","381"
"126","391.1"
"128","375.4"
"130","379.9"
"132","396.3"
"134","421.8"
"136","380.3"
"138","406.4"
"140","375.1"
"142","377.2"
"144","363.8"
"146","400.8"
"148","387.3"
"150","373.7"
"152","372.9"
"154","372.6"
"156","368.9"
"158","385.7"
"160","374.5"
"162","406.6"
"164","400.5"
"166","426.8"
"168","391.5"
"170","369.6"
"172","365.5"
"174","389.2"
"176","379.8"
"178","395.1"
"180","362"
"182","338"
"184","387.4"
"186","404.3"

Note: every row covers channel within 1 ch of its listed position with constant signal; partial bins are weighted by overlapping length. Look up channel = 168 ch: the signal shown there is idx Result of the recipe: 391.5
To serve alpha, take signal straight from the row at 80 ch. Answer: 354.1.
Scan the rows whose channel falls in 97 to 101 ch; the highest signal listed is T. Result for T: 397.9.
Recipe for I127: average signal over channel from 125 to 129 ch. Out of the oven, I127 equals 383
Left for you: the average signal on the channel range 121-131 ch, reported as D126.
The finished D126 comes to 382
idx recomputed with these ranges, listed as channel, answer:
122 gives 385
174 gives 389.2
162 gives 406.6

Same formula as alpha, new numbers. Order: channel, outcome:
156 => 368.9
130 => 379.9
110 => 405.7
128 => 375.4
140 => 375.1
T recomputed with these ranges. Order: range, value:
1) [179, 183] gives 362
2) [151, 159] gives 385.7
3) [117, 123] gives 405.9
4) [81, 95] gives 419.7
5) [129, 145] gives 421.8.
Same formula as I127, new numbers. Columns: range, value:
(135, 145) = 381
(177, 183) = 365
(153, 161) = 375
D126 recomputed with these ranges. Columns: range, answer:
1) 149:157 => 372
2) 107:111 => 411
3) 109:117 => 386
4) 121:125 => 383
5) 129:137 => 395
